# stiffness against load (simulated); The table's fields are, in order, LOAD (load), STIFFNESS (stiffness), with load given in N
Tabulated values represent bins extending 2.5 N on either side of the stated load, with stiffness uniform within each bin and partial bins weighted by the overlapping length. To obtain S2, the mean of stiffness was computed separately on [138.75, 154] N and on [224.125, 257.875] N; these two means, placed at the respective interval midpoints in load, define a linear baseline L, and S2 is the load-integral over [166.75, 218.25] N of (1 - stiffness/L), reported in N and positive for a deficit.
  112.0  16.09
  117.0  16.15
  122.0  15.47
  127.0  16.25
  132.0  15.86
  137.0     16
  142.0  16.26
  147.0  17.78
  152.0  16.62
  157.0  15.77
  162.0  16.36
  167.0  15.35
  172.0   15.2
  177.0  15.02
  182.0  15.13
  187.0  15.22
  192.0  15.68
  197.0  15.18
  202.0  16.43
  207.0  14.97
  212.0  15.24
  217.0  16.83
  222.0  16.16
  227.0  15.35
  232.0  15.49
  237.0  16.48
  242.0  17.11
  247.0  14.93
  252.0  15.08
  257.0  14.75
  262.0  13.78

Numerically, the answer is 2.6 N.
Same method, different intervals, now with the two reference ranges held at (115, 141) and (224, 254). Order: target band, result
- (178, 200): 0.75 N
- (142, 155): -0.85 N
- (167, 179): 0.54 N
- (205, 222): 0.03 N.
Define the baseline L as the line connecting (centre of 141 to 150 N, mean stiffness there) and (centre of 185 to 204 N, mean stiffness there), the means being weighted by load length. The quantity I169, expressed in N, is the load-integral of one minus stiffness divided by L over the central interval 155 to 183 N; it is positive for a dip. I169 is 1.57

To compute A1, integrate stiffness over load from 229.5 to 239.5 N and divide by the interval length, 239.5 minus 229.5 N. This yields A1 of 16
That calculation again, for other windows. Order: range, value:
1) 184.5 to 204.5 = 15.6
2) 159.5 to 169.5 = 15.9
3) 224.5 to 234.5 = 15.4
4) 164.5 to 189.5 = 15.2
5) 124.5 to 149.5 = 16.4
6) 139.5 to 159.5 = 16.6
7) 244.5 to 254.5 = 15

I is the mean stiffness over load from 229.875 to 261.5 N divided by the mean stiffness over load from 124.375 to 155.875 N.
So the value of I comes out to 0.95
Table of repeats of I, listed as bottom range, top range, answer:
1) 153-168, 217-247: 1.01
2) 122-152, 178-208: 0.94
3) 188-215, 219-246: 1.04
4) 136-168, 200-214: 0.95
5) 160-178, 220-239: 1.02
